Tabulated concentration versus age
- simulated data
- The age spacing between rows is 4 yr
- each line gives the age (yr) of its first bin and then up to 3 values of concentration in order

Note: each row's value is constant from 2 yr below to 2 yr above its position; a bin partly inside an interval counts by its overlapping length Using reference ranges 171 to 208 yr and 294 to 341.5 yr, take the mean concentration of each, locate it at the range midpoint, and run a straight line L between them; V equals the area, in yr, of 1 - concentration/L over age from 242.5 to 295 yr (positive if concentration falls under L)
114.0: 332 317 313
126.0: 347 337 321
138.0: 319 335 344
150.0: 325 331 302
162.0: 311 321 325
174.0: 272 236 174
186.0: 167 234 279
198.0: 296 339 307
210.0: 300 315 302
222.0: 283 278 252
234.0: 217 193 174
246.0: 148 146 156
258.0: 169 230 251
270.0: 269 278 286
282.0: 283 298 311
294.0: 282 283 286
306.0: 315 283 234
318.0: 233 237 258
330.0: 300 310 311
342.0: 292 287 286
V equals 6.7 yr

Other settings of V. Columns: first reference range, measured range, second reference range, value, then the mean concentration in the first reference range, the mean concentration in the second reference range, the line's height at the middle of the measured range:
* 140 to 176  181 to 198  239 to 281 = 3.5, 318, 212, 286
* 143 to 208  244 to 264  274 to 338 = 8.0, 286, 281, 283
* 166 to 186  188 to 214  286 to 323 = -4.0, 250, 276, 255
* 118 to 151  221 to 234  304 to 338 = 1.7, 329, 274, 302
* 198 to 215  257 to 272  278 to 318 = 3.1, 313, 283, 294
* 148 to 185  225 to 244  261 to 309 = 4.3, 285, 282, 283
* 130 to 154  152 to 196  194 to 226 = 6.8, 330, 303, 317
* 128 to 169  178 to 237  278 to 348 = 8.4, 325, 283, 310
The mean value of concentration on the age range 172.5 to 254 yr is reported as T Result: 243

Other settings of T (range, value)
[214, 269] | 220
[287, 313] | 291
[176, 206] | 250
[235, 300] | 235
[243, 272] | 195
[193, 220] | 306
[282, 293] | 299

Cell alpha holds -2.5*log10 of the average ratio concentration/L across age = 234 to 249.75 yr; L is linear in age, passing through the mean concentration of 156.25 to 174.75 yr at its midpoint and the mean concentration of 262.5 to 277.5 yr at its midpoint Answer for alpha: 0.50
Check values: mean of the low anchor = 309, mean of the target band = 175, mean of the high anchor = 264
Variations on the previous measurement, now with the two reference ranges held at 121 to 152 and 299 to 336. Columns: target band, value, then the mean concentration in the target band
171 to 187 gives 0.39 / 222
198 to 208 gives -0.03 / 318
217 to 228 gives 0.06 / 286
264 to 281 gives 0.06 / 272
